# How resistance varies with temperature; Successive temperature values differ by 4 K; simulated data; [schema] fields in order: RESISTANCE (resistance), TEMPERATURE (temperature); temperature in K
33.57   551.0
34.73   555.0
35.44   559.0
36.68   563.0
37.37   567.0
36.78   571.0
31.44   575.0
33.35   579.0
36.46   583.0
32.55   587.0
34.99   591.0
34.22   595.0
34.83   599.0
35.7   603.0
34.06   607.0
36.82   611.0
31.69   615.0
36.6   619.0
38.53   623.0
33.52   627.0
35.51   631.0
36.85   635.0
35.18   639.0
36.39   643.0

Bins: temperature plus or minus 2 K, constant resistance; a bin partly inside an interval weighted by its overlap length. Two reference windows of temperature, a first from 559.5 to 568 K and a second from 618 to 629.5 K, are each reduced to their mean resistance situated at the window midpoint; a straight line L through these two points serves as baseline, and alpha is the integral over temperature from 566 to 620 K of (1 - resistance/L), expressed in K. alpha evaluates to 2.58 K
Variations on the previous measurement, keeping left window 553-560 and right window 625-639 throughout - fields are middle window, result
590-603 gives 0.1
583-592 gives 0.2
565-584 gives 0.0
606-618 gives 0.3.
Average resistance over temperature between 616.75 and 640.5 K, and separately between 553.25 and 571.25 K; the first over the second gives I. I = 1.00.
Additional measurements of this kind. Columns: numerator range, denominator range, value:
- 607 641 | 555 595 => 1.02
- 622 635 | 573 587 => 1.07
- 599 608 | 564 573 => 0.94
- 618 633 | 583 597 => 1.05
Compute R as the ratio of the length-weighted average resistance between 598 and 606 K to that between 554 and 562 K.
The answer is 1.00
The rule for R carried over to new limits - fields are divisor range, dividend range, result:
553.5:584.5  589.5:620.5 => 0.99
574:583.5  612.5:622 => 1.04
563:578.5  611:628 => 1.00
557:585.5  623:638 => 1.01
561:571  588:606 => 0.94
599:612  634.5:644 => 1.02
